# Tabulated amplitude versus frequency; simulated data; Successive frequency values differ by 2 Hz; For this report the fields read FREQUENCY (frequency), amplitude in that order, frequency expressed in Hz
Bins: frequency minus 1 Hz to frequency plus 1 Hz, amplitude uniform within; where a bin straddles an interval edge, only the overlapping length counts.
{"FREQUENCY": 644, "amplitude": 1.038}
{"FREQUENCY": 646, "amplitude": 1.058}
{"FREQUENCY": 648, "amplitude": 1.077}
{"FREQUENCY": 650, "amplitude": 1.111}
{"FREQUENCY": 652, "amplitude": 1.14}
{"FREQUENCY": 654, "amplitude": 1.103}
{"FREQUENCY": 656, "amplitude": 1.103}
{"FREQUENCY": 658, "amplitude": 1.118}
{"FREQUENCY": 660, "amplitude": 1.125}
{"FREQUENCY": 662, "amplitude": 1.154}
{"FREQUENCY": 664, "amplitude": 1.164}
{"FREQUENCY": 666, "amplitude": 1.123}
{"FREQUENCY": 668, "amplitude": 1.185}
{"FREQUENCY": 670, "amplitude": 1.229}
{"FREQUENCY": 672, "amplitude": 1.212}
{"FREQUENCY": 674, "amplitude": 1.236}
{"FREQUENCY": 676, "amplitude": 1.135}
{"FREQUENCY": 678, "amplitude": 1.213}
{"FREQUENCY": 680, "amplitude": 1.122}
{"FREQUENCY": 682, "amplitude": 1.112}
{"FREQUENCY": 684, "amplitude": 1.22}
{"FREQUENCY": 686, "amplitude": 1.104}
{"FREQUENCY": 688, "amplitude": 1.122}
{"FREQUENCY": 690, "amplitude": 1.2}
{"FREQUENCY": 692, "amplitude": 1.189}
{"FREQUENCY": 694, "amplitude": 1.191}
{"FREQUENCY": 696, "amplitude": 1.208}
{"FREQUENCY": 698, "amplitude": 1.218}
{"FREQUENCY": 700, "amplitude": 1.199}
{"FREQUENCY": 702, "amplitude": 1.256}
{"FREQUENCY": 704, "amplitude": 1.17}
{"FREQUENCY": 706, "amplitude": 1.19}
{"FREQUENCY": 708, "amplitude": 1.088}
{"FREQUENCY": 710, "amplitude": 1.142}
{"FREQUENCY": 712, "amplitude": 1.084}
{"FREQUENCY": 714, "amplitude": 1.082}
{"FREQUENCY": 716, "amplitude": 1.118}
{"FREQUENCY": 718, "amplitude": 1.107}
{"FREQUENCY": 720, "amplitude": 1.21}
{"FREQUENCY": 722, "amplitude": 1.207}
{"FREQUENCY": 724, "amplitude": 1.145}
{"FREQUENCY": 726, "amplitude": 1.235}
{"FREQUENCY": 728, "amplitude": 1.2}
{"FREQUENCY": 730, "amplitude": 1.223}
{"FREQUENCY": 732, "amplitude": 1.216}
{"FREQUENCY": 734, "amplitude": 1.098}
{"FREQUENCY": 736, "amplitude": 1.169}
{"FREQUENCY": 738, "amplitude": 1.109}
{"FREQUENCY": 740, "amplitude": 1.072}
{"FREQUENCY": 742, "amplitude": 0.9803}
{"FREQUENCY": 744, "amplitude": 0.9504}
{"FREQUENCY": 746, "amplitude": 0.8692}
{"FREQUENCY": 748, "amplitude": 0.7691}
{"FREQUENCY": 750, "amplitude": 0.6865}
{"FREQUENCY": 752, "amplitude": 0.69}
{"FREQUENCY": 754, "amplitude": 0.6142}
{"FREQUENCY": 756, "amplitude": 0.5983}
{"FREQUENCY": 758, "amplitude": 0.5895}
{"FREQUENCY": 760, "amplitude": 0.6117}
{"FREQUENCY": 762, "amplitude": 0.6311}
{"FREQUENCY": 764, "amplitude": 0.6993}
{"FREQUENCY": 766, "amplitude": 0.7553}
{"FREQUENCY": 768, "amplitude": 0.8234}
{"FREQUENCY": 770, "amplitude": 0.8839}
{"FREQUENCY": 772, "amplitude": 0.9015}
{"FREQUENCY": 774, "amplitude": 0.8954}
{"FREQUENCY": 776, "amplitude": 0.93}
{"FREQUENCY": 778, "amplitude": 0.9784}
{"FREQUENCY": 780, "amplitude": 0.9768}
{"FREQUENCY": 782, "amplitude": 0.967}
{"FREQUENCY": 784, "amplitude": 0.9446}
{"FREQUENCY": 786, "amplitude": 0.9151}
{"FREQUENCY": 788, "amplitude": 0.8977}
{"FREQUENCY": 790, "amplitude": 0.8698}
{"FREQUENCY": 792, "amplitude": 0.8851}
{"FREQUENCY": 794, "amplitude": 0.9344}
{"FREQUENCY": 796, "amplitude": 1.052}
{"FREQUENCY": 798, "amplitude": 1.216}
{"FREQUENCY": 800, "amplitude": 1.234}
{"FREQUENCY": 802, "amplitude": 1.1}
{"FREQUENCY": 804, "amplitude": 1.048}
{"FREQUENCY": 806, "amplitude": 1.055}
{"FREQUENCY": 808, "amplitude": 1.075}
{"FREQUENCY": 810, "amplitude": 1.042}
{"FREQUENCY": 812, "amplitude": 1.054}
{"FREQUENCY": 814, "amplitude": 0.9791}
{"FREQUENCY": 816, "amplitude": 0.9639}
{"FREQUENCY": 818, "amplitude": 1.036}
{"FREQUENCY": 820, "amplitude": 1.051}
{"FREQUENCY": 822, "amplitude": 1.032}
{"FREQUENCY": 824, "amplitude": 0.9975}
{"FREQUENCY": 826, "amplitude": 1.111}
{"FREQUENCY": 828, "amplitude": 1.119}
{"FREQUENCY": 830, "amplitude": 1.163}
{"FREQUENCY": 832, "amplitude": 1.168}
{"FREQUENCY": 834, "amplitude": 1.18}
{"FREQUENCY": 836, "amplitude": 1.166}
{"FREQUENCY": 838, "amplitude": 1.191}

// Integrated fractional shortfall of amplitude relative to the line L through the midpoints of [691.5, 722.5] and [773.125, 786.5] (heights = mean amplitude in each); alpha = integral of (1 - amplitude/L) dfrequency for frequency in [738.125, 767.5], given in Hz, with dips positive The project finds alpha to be 7.6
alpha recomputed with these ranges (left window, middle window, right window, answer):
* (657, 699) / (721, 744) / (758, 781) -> -4.35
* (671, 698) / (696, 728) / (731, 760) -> -3.90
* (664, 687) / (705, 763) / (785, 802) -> 5.54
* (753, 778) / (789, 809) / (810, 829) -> -2.48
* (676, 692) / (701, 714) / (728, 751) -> -0.59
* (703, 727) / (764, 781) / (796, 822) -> 3.37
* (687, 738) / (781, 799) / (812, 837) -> 2.31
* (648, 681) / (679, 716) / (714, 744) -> -0.44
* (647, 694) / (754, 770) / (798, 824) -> 6.00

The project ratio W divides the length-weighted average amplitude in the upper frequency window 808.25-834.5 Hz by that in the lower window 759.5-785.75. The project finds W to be 1.25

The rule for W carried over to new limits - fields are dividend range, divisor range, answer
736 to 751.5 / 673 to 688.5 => 0.80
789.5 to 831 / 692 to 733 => 0.89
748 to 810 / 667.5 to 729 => 0.75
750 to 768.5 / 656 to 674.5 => 0.57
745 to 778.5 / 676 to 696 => 0.65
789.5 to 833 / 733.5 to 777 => 1.27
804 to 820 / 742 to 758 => 1.38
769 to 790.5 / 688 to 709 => 0.78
